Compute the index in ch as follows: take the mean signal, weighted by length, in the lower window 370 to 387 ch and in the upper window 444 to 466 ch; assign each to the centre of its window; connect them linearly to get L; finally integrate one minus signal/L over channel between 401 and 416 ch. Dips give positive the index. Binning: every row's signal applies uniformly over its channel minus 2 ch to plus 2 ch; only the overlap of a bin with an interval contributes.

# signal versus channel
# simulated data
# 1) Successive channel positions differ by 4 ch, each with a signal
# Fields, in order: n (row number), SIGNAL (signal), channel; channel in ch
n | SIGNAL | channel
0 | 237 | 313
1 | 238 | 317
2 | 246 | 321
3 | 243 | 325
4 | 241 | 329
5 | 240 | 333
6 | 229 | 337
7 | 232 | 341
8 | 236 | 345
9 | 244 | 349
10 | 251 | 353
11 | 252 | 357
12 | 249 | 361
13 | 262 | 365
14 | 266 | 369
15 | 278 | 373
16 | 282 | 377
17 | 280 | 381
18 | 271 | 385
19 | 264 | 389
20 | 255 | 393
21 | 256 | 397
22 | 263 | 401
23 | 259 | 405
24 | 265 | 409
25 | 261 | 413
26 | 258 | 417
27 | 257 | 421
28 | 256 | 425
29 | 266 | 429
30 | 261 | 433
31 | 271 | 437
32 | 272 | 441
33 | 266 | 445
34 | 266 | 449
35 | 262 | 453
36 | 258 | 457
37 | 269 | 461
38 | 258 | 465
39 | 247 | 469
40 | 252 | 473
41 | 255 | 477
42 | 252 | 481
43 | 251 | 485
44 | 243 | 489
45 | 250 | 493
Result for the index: 0.6 ch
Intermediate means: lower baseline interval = 277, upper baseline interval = 263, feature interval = 262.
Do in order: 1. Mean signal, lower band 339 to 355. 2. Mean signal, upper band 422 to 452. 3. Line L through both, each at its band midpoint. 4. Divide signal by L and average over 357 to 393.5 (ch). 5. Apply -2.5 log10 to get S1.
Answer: -0.079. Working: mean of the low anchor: 241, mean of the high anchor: 265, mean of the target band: 267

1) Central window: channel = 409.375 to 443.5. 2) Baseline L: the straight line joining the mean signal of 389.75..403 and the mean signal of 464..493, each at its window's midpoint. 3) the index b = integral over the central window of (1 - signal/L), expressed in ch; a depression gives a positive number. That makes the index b -1.0 ch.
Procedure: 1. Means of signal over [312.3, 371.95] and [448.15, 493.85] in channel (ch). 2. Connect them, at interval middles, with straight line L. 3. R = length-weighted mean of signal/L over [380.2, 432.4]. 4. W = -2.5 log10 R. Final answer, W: -0.05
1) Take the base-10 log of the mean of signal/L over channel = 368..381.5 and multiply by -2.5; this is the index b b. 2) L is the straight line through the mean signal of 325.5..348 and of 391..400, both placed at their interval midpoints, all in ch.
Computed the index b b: -0.114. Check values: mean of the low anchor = 236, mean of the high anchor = 256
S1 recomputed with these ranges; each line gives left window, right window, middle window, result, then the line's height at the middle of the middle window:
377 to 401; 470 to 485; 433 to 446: -0.042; 258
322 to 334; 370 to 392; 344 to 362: 0.043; 257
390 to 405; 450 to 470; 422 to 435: -0.007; 259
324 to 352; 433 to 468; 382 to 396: -0.059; 250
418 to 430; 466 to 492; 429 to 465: -0.041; 255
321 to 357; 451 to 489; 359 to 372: -0.073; 244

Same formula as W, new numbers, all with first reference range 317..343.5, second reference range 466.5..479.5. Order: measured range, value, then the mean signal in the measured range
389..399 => -0.06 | 257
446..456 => -0.06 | 264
